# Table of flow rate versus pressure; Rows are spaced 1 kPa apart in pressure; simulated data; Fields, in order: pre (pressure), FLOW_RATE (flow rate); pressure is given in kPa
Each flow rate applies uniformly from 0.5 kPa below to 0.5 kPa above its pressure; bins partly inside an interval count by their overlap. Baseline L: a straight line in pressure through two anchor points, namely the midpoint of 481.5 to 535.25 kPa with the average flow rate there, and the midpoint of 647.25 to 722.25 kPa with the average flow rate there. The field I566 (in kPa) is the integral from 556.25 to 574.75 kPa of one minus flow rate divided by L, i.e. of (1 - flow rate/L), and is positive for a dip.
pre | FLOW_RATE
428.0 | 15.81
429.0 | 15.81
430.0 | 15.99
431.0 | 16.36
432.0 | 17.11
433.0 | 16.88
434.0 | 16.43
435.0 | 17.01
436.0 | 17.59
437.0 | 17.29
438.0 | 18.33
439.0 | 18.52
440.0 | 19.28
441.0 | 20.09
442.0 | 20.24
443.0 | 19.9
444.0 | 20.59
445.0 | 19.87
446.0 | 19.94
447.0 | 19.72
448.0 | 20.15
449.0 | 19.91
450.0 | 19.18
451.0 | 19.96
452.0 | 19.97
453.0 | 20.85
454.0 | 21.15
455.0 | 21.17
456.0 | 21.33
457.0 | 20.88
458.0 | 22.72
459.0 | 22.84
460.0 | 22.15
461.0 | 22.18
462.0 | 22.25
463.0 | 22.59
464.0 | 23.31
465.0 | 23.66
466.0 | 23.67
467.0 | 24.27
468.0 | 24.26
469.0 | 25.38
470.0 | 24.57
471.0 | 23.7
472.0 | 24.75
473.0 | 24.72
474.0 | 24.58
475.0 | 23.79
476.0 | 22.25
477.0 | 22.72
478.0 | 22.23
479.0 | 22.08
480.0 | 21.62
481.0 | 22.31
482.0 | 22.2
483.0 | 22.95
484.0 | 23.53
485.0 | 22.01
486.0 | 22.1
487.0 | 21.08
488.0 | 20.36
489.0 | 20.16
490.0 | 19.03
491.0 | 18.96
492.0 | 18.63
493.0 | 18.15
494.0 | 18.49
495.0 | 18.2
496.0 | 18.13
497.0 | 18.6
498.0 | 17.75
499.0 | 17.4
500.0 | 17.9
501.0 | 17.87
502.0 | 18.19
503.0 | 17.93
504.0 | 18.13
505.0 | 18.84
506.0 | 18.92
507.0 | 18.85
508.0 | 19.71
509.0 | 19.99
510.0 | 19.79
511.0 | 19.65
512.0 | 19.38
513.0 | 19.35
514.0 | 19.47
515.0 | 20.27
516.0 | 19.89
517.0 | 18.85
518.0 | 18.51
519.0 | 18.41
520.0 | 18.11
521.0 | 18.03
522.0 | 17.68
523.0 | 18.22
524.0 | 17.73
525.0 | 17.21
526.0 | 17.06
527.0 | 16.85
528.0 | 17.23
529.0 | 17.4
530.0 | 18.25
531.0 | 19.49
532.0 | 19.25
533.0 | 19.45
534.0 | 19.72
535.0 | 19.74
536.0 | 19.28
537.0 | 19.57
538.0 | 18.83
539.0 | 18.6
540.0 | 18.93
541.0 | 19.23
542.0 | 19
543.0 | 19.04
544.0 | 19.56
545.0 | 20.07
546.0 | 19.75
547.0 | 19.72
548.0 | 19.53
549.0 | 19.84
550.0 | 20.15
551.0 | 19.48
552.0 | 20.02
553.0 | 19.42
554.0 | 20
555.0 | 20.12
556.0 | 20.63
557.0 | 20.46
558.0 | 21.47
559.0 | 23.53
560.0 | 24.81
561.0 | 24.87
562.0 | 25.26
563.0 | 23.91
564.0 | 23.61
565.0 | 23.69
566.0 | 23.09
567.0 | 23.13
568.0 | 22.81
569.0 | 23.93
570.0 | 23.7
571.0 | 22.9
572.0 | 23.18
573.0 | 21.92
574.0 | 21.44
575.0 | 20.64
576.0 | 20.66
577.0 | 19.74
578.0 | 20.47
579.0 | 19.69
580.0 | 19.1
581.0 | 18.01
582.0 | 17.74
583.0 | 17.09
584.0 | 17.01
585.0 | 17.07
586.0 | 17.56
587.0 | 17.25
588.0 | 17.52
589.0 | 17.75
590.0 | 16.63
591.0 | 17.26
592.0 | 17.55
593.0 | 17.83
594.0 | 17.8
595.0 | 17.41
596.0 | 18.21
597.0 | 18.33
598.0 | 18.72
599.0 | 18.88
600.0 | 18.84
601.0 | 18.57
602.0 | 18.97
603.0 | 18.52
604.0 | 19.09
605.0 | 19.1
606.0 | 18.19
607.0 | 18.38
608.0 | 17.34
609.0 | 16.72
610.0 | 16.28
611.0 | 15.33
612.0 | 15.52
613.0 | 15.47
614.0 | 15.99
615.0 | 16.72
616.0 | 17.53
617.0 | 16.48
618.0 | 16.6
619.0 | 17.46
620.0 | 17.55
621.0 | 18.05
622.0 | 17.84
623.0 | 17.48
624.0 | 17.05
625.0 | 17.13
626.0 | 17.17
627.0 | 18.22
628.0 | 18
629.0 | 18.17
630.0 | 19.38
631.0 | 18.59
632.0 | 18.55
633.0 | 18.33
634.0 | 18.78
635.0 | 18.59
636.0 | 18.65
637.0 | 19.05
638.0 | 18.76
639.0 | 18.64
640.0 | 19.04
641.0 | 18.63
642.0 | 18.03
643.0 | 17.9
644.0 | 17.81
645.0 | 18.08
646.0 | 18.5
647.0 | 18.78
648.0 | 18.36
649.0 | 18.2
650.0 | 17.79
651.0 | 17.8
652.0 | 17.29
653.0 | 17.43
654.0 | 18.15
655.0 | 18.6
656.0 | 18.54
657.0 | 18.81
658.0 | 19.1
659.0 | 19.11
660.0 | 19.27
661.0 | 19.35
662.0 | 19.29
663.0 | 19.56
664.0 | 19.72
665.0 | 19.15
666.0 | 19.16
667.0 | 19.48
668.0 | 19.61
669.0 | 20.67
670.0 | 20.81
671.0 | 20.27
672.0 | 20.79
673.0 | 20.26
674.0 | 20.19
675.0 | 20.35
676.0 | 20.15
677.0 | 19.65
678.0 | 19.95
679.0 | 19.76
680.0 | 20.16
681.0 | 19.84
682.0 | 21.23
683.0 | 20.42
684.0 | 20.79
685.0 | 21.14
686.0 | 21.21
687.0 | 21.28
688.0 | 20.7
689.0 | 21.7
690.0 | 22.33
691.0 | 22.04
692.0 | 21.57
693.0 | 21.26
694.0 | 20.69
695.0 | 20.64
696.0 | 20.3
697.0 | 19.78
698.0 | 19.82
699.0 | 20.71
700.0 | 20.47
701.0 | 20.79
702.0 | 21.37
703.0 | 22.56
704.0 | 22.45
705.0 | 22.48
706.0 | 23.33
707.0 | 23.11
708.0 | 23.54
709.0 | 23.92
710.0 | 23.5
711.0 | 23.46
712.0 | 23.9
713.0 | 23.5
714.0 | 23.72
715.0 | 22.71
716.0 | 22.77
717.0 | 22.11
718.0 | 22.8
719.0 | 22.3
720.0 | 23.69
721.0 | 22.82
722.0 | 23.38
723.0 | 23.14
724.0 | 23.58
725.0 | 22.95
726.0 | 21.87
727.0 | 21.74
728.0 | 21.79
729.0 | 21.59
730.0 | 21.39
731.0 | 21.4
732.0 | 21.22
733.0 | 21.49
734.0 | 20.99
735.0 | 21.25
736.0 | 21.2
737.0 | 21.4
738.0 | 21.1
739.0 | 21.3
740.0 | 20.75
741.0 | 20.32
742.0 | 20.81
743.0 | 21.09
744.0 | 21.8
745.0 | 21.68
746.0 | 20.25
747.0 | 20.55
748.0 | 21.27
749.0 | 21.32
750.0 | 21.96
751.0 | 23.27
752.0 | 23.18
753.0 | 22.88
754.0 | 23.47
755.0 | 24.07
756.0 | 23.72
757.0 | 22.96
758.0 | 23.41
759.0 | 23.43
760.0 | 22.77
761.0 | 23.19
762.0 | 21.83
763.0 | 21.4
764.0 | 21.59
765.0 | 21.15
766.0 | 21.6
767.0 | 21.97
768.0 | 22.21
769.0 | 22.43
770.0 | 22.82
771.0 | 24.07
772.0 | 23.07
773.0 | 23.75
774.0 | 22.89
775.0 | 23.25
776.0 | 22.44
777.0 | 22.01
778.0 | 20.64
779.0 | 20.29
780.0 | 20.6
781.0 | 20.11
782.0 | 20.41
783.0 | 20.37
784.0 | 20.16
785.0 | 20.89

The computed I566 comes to -3.33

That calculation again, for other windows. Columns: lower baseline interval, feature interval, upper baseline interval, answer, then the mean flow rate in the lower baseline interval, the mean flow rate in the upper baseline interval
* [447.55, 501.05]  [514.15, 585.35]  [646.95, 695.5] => 2.68 kPa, 21.5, 19.9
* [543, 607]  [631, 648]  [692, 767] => 1.93 kPa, 20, 22.1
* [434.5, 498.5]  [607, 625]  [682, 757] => 3.97 kPa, 21.1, 21.9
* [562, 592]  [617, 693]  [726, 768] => 6.85 kPa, 20.3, 21.8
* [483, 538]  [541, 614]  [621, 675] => -3.05 kPa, 19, 18.7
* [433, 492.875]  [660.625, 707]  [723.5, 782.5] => 2.39 kPa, 21.3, 21.9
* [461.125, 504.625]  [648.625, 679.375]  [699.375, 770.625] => 3.75 kPa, 21.3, 22.2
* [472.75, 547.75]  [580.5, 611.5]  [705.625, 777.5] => 4.24 kPa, 19.5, 22.4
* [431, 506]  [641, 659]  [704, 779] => 2.92 kPa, 20.6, 22.3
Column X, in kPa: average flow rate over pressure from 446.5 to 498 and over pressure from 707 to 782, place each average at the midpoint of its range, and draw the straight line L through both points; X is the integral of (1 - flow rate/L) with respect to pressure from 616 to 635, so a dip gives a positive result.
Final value 3.6 kPa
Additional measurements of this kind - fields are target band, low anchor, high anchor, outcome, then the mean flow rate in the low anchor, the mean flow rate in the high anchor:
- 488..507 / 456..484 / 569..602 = 3.15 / 23.1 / 19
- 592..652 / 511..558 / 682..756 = 7.40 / 19.1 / 21.9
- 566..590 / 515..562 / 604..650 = -1.61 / 19.5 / 17.8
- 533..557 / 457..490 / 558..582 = 3.00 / 22.8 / 22.2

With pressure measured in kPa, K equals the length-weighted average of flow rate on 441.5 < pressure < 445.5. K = 20.1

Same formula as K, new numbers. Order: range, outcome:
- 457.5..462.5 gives 22.4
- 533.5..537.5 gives 19.6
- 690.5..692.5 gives 21.8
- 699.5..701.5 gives 20.6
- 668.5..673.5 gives 20.6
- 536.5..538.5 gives 19.2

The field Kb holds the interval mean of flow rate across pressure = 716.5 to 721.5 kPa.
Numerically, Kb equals 22.7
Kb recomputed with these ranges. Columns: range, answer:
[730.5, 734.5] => 21.3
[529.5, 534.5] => 19.2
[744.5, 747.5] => 20.8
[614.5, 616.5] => 17.1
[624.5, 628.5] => 17.6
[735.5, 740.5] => 21.1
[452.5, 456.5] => 21.1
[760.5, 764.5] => 22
